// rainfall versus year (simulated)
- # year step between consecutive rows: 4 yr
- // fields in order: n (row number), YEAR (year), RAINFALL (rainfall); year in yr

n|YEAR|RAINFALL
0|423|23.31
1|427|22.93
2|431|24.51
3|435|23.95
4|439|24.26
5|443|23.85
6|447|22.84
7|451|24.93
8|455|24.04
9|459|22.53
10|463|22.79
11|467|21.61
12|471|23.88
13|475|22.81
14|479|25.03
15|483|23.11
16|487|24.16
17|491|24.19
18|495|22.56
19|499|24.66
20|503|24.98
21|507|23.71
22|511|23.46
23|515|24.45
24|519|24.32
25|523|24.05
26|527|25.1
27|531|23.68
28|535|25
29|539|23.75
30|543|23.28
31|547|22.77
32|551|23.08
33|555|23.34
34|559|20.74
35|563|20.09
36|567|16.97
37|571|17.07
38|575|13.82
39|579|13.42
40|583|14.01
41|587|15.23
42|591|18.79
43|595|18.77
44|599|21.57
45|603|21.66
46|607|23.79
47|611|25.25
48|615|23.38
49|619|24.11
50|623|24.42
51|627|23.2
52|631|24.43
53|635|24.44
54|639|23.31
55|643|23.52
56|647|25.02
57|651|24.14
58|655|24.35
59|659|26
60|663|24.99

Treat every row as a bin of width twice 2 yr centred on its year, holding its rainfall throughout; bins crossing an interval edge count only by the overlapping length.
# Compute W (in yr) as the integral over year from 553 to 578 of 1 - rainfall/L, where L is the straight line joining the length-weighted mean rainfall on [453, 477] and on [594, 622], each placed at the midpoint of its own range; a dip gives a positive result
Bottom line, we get 4.8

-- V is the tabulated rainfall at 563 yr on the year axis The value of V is 20.09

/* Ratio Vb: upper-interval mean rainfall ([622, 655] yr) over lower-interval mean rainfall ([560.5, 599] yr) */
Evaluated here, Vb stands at 1.43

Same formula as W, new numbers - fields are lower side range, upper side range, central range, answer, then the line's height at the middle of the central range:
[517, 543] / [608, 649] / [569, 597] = 9.6 yr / 24.2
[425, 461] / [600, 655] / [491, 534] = -0.6 yr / 23.8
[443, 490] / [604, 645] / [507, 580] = 6.0 yr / 23.7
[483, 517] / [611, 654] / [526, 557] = 0.4 yr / 24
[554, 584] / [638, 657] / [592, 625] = -3.1 yr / 20.8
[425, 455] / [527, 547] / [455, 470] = 0.8 yr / 23.9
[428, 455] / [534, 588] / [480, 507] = -2.4 yr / 22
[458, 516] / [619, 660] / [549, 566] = 1.7 yr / 23.9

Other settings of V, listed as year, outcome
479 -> 25.03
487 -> 24.16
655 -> 24.35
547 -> 22.77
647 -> 25.02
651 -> 24.14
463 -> 22.79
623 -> 24.42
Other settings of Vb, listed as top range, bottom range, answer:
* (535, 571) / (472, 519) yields 0.91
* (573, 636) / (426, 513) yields 0.87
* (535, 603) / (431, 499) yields 0.82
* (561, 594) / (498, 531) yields 0.67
